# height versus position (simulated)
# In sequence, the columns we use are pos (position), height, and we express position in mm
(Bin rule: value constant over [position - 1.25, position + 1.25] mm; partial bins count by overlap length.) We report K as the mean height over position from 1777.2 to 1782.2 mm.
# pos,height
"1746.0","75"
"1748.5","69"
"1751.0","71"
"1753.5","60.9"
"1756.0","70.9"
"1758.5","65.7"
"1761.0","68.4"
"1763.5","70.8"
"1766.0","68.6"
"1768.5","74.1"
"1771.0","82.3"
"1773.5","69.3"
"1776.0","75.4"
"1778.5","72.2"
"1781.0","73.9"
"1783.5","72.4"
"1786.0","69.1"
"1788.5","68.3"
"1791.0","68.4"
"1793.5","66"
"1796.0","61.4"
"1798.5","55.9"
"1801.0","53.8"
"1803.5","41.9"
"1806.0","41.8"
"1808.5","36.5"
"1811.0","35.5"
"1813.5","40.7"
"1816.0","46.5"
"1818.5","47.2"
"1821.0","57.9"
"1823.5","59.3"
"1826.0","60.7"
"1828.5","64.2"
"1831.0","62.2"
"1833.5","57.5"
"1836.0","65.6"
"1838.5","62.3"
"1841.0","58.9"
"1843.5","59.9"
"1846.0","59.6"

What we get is 73.1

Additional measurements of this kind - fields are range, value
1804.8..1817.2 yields 40.2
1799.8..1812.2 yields 41.9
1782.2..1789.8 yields 69.9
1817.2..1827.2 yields 56.2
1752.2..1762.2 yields 66.5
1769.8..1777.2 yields 75.6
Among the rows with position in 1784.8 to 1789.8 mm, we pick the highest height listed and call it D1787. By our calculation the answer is 69.1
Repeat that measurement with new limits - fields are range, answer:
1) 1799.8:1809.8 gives 53.8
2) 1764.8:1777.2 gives 82.3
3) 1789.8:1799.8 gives 68.4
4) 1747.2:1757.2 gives 71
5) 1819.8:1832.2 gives 64.2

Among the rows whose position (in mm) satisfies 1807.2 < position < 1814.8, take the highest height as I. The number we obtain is 40.7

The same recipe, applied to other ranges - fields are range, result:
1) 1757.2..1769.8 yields 74.1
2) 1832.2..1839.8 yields 65.6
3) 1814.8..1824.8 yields 59.3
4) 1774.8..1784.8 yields 75.4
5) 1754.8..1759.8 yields 70.9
